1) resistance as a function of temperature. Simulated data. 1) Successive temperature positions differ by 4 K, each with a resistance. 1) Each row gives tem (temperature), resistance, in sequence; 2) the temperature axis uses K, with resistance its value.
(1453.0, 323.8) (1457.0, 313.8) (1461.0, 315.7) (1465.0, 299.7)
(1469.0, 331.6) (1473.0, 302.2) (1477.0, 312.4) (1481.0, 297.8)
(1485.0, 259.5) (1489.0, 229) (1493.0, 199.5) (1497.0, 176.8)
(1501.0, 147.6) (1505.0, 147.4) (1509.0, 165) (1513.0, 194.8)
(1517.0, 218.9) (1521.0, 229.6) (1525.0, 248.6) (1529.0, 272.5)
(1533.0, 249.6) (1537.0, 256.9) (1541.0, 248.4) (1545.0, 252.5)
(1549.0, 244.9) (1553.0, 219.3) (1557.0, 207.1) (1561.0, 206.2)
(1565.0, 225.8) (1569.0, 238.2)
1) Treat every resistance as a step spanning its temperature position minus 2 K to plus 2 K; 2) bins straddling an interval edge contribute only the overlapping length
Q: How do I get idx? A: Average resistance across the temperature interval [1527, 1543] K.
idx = 257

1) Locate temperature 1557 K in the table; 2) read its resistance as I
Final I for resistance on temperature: 207.1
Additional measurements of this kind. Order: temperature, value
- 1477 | 312.4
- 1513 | 194.8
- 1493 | 199.5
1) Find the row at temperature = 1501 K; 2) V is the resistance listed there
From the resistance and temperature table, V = 147.6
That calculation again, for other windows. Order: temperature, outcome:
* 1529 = 272.5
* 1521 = 229.6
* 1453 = 323.8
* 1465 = 299.7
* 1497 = 176.8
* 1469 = 331.6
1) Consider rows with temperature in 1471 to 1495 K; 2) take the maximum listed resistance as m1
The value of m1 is 312.4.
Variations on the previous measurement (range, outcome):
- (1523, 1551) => 272.5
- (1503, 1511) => 165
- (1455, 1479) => 331.6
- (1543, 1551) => 252.5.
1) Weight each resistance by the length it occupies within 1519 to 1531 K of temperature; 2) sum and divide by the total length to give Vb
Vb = 250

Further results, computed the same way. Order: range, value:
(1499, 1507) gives 148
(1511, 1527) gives 223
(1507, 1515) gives 180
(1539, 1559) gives 234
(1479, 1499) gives 233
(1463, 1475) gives 311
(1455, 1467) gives 310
